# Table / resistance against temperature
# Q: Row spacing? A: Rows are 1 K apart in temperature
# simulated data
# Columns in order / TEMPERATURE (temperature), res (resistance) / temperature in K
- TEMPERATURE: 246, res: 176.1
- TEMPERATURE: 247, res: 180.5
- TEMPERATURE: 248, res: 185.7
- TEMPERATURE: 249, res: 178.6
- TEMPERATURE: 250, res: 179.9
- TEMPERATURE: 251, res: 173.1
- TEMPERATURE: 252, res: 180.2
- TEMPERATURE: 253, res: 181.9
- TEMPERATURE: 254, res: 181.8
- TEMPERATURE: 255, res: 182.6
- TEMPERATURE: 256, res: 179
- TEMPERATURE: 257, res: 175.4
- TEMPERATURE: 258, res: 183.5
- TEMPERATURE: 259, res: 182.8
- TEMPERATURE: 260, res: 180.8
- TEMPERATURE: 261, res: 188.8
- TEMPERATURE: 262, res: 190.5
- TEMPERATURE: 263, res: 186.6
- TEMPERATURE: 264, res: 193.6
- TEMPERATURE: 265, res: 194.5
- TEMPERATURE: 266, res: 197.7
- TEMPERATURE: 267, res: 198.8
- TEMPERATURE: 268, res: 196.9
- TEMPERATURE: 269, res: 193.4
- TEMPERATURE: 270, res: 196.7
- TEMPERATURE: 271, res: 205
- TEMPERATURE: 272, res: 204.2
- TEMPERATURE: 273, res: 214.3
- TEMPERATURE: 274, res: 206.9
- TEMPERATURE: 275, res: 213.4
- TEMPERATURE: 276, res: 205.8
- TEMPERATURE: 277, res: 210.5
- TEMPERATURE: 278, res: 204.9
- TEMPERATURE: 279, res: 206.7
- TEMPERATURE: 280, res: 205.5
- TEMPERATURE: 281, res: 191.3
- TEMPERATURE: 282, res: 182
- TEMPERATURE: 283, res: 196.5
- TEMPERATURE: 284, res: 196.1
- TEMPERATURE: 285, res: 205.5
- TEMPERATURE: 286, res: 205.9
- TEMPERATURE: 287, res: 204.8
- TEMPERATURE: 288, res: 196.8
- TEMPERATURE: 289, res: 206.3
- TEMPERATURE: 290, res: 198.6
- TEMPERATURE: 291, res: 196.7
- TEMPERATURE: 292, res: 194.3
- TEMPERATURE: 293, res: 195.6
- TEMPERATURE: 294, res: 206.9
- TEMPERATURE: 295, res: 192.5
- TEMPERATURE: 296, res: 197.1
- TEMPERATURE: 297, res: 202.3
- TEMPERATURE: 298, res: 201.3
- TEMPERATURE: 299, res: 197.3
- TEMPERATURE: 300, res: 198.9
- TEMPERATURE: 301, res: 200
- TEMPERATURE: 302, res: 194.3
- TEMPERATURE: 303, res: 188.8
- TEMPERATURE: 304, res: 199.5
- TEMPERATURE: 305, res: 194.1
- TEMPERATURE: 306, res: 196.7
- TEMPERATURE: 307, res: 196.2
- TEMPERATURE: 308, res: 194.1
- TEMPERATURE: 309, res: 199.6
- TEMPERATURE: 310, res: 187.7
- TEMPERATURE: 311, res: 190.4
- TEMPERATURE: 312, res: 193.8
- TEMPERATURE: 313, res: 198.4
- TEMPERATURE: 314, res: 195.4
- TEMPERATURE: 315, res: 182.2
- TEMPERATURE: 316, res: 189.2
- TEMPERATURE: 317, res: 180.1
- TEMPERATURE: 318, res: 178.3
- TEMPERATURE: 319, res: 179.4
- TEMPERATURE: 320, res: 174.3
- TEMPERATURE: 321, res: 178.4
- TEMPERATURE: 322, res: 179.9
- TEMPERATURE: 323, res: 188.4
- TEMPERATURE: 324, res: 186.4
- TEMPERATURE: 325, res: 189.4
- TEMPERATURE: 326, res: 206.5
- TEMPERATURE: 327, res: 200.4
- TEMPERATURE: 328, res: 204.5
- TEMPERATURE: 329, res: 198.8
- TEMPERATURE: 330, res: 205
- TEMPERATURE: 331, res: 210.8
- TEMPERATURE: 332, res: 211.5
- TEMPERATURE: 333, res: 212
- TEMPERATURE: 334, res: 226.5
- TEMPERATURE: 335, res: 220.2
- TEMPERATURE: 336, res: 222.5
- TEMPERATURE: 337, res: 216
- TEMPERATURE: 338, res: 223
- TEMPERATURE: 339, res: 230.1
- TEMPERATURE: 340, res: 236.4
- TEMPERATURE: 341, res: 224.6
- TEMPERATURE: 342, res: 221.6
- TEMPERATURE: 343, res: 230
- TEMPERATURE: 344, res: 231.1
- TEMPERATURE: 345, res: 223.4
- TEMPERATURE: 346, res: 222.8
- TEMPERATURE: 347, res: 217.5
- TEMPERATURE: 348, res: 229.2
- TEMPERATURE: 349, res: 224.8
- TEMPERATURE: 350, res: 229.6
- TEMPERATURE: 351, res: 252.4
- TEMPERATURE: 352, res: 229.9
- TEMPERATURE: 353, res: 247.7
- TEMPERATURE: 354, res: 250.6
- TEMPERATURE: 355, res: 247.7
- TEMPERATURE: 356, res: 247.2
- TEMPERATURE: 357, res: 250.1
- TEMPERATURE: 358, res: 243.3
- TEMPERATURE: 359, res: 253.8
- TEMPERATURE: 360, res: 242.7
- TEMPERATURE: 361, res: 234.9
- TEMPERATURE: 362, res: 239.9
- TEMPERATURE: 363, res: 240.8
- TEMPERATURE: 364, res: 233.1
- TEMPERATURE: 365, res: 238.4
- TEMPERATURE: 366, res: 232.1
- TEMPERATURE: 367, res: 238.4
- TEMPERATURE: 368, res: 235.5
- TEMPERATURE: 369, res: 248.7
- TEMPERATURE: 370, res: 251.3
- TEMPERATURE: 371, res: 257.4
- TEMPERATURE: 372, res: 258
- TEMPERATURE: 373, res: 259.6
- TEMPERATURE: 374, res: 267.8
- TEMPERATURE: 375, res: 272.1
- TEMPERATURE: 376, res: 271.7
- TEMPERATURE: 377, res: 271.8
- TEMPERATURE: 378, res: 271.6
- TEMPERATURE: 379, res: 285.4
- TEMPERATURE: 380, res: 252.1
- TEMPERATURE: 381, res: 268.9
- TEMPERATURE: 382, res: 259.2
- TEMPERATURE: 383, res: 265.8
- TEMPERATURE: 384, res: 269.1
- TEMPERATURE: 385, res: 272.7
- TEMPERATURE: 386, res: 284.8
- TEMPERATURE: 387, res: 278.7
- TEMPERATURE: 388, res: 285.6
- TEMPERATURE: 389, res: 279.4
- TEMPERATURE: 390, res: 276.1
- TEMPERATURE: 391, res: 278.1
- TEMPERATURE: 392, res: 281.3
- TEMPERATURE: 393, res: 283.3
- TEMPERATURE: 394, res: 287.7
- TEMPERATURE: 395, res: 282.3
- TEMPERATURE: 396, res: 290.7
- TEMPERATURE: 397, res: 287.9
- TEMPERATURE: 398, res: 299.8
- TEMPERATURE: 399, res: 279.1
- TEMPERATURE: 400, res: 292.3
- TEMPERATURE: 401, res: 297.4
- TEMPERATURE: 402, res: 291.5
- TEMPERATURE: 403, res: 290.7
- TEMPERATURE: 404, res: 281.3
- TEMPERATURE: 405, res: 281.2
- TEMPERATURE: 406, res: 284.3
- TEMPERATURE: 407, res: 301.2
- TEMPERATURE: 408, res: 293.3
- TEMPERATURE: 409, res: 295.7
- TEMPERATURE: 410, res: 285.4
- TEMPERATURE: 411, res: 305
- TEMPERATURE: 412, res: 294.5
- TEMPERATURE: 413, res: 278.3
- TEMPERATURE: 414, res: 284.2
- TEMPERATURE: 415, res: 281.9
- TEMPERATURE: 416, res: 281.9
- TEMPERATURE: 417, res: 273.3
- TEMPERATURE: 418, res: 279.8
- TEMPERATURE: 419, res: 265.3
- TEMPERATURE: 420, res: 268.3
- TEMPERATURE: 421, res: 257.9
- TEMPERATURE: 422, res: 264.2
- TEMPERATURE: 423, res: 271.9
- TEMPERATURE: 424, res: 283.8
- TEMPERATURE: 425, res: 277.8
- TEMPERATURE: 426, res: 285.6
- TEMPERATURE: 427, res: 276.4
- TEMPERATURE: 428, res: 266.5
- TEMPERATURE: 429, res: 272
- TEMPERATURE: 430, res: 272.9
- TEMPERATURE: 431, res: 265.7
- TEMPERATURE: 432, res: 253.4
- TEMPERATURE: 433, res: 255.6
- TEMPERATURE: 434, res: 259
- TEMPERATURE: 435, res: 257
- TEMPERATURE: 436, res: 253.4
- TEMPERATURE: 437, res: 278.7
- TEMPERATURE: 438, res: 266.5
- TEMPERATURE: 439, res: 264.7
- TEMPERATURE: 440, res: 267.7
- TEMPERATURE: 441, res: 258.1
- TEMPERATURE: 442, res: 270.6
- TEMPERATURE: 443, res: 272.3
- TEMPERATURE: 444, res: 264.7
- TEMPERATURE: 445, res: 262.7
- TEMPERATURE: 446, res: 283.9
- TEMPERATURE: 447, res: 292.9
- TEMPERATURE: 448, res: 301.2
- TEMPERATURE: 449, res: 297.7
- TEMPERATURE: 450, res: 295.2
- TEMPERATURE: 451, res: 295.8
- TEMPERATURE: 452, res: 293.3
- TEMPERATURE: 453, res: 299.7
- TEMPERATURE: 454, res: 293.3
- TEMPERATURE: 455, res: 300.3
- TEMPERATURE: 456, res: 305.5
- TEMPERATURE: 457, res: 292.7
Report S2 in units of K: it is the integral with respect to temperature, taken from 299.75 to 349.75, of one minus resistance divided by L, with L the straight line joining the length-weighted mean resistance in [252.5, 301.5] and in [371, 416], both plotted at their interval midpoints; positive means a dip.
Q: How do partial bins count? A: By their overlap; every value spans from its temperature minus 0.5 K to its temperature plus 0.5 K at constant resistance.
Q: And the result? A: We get 5.9 K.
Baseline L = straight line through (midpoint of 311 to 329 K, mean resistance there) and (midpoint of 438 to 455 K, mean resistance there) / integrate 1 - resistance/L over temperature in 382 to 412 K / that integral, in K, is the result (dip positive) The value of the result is -4.8 K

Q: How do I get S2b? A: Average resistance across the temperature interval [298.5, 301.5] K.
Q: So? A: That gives 199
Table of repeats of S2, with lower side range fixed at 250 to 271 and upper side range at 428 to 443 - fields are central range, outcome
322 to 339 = 0.8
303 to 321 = 1.7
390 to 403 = -2.1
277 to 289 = -0.2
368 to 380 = -1.3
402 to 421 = -2.3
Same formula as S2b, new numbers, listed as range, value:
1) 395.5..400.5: 290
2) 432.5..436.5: 256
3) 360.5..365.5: 237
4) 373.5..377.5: 271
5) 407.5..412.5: 295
